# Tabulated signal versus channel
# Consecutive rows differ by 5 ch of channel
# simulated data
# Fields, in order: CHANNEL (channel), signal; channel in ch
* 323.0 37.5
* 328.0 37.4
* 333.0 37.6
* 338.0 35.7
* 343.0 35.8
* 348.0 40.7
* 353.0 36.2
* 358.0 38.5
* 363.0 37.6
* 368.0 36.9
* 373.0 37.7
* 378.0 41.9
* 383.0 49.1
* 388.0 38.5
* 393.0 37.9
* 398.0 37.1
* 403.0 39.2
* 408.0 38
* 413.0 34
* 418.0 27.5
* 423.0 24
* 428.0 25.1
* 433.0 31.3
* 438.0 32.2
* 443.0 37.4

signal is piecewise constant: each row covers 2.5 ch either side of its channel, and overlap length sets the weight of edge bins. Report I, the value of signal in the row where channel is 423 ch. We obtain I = 24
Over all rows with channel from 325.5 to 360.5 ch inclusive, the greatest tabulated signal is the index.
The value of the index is 40.7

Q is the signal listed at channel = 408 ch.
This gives 38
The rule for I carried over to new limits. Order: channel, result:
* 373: 37.7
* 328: 37.4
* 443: 37.4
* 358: 38.5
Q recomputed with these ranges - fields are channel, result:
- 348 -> 40.7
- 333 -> 37.6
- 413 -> 34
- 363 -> 37.6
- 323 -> 37.5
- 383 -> 49.1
